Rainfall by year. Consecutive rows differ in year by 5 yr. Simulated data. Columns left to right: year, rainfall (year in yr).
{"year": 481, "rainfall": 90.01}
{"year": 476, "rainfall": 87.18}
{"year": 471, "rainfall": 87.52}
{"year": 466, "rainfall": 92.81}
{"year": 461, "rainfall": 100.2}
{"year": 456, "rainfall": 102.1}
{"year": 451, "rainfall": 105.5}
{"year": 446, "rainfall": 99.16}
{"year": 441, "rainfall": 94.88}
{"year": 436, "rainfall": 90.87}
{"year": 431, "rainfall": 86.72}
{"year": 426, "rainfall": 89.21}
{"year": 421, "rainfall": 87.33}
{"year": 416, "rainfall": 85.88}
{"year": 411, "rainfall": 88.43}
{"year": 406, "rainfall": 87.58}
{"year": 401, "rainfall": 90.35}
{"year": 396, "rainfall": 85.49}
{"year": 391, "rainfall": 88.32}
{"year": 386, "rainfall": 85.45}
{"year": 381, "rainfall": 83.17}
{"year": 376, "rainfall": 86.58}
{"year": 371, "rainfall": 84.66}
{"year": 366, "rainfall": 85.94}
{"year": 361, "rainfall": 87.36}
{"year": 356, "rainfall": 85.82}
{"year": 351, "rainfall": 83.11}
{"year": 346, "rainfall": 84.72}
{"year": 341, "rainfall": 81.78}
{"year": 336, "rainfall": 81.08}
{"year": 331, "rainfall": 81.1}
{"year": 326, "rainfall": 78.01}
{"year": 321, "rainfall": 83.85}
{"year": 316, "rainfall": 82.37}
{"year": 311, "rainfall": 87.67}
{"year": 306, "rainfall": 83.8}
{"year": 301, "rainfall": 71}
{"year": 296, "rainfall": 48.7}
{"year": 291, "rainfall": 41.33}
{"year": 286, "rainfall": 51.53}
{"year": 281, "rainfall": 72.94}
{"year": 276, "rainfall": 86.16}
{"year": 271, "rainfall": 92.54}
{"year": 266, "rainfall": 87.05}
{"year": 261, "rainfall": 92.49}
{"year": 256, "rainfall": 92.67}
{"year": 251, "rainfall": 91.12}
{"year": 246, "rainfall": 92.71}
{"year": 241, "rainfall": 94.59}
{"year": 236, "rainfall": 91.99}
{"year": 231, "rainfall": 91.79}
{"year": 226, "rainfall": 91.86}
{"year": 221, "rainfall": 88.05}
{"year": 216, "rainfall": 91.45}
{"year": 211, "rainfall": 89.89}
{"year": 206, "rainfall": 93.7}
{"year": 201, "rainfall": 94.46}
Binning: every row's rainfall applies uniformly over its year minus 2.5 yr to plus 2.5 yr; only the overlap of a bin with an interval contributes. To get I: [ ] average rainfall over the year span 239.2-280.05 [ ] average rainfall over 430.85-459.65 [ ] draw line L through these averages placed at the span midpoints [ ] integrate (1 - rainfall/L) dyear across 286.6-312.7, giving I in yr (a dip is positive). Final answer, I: 7.7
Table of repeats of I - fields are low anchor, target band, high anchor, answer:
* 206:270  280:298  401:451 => 7.7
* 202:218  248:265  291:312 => -2.5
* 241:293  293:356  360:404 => 3.7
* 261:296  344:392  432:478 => -1.0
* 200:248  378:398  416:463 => 1.8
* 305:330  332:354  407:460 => 0.7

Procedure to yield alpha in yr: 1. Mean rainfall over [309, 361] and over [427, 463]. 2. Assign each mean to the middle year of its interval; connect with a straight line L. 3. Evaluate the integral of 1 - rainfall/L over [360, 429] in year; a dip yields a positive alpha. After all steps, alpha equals 2.7 yr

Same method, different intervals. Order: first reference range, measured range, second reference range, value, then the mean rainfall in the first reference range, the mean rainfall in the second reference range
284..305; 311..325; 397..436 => -5.0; 55.4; 88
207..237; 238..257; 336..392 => -0.6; 90.9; 84.9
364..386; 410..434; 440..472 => 1.3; 85.1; 98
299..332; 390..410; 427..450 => 0.4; 81.3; 93.5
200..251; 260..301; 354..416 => 8.8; 91.9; 86.6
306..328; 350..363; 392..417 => -0.1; 83.2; 87.7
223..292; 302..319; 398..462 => 0.7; 84.6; 92.7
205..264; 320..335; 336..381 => 1.0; 91.8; 84.7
